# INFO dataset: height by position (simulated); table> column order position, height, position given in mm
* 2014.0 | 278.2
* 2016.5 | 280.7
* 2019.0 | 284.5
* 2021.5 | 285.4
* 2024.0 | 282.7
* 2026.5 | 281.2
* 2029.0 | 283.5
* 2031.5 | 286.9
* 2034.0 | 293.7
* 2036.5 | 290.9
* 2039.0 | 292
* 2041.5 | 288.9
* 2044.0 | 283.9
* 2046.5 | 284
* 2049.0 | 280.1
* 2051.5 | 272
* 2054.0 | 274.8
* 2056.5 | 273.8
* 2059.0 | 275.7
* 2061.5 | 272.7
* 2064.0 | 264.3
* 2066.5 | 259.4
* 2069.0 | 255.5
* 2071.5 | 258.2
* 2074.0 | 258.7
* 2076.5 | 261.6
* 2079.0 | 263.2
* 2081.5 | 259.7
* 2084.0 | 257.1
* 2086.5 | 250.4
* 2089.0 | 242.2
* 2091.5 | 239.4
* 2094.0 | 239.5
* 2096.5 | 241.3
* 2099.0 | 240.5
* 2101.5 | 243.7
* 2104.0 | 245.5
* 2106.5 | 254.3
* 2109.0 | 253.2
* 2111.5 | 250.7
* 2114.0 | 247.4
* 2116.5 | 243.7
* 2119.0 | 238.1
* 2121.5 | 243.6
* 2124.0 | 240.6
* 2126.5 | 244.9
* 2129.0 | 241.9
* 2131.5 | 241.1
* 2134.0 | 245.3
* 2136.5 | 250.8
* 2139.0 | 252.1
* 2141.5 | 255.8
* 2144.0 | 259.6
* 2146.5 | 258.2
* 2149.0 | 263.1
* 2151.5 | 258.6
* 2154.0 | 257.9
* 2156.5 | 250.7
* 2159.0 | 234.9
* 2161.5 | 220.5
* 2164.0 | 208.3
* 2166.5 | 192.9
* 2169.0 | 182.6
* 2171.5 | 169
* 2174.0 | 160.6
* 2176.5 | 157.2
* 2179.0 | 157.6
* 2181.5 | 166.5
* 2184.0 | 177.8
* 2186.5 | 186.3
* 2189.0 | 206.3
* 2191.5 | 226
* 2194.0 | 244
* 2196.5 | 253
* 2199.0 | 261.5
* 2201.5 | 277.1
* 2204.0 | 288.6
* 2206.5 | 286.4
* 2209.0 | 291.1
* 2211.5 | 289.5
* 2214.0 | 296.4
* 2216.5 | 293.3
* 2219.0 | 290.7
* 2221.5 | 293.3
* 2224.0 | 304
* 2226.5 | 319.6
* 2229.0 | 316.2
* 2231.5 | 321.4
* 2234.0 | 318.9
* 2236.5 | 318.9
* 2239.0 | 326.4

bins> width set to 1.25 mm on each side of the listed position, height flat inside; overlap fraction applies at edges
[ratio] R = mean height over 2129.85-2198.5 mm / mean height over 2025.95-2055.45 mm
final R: 0.8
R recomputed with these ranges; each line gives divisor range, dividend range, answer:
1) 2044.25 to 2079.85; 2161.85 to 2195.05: 0.70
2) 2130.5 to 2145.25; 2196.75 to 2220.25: 1.13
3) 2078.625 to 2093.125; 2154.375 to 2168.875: 0.88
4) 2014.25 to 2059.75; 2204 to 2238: 1.07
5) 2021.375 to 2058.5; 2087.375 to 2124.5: 0.86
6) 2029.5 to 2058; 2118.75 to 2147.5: 0.87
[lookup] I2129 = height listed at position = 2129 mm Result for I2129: 241.9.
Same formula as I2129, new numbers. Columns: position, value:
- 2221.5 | 293.3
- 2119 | 238.1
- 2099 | 240.5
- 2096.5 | 241.3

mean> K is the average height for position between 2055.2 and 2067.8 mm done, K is 269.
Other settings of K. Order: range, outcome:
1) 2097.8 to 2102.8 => 242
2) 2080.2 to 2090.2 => 252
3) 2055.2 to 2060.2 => 275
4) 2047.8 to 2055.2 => 276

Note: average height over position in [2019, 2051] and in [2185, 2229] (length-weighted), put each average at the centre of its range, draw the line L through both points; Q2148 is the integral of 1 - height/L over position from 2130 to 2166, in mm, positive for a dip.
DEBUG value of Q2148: 4.0 mm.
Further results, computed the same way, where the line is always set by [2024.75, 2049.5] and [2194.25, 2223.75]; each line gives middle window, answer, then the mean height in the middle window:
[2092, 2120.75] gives 4.0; 245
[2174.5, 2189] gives 5.7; 172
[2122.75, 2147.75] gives 3.1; 249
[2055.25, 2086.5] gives 2.5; 263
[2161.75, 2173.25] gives 3.8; 190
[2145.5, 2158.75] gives 1.3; 256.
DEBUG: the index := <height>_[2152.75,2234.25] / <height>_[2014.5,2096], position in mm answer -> 0.90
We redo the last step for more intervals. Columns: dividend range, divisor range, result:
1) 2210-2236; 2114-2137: 1.25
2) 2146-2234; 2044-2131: 0.96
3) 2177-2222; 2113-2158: 0.99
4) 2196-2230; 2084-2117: 1.18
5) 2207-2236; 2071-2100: 1.21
